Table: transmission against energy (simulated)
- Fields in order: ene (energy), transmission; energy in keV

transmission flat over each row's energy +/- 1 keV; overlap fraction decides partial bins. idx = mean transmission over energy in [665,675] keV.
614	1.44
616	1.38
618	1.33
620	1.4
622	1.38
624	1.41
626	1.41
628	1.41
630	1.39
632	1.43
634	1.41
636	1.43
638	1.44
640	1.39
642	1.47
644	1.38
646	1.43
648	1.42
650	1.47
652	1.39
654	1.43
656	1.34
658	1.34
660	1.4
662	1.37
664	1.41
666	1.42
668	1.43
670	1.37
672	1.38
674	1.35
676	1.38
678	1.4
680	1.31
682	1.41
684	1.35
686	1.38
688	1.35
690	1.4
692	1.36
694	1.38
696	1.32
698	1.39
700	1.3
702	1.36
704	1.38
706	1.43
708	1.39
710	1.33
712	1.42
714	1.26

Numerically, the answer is 1.39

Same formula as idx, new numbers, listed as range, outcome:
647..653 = 1.43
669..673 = 1.38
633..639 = 1.43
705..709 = 1.41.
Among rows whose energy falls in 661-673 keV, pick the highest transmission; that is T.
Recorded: 1.43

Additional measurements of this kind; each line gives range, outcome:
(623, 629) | 1.41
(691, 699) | 1.39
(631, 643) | 1.47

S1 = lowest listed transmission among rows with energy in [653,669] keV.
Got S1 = 1.34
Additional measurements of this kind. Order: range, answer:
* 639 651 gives 1.38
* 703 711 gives 1.33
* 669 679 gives 1.35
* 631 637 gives 1.41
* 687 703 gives 1.3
